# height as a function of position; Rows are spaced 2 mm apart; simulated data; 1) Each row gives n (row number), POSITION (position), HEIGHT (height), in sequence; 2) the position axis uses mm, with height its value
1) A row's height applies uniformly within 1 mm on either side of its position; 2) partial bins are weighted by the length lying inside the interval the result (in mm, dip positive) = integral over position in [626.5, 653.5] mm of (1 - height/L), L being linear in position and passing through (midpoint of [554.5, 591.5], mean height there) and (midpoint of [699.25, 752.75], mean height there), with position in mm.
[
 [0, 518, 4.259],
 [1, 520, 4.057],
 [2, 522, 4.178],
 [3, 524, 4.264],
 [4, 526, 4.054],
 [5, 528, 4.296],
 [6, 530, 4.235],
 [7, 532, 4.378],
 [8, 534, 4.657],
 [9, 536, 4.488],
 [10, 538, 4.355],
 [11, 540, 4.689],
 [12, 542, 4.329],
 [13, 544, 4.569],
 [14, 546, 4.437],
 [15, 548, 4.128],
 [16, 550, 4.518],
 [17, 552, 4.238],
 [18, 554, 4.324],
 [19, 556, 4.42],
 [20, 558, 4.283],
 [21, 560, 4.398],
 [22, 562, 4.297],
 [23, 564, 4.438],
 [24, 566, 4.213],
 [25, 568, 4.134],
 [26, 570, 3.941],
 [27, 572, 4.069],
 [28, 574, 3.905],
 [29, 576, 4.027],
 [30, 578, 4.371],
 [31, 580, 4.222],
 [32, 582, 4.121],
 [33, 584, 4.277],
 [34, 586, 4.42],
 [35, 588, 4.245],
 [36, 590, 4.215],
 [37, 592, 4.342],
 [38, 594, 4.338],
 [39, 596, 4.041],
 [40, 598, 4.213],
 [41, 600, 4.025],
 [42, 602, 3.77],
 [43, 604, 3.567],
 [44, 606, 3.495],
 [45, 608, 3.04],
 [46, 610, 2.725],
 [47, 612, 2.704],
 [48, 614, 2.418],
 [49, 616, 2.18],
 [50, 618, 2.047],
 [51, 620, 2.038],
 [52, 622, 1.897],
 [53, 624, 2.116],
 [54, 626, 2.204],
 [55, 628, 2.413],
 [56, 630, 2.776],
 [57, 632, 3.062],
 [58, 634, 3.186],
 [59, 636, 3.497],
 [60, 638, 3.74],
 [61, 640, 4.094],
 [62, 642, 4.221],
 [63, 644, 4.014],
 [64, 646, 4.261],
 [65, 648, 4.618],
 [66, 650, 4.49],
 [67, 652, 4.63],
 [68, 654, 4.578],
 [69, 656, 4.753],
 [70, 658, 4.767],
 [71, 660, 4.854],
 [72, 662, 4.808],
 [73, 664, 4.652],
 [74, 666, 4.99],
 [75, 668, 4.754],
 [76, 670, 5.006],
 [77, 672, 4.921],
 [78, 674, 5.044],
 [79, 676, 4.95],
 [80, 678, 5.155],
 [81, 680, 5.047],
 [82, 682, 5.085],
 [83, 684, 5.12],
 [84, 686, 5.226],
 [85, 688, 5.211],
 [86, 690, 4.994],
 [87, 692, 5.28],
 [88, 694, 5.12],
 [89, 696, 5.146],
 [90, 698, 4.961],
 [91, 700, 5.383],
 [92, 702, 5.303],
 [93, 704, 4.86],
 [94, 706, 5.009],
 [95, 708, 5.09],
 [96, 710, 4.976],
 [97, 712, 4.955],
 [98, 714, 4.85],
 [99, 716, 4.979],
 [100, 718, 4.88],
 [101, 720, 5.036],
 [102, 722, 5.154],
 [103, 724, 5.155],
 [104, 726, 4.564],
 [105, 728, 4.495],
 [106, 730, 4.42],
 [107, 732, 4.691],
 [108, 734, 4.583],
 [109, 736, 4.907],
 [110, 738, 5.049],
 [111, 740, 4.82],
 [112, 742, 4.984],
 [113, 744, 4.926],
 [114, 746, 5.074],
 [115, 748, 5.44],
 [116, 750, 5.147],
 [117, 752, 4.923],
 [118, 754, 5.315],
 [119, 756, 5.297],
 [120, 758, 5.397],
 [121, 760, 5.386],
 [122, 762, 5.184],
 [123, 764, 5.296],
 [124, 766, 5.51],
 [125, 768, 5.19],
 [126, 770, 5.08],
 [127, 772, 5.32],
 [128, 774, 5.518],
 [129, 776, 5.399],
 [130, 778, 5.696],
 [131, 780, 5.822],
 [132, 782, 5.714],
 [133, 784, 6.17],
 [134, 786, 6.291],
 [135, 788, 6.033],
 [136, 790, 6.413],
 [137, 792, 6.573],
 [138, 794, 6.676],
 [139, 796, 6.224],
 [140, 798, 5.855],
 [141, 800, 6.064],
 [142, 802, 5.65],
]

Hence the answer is 4.7 mm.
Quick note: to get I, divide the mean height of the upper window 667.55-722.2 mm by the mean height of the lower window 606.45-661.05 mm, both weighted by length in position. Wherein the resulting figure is 1.5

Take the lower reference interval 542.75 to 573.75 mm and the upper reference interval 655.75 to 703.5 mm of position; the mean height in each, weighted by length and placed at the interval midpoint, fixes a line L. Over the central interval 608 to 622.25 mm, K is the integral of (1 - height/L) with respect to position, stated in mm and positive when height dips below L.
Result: 7.0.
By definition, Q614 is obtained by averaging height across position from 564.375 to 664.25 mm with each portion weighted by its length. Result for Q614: 3.73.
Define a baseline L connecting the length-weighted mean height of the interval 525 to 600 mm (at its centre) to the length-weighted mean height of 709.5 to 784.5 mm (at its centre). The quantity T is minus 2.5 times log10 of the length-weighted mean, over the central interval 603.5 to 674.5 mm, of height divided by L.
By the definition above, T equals 0.26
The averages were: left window 4.28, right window 5.13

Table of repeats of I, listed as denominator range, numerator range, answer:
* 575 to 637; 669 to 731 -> 1.49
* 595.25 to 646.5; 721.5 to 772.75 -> 1.61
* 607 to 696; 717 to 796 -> 1.32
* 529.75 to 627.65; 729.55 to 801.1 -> 1.42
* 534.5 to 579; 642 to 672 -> 1.08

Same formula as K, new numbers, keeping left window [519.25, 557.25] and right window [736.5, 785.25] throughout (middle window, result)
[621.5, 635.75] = 6.46 mm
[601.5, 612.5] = 3.39 mm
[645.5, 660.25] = 0.70 mm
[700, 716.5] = 0.21 mm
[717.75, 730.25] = 0.78 mm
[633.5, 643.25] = 2.04 mm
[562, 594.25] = 2.27 mm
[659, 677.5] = 0.09 mm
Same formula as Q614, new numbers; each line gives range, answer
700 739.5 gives 4.9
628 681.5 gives 4.39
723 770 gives 5.03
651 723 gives 4.99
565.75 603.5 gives 4.14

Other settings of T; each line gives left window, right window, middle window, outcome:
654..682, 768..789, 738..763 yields 0.07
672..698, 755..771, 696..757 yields 0.05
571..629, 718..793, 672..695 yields -0.15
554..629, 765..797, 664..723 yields -0.05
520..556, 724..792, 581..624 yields 0.33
